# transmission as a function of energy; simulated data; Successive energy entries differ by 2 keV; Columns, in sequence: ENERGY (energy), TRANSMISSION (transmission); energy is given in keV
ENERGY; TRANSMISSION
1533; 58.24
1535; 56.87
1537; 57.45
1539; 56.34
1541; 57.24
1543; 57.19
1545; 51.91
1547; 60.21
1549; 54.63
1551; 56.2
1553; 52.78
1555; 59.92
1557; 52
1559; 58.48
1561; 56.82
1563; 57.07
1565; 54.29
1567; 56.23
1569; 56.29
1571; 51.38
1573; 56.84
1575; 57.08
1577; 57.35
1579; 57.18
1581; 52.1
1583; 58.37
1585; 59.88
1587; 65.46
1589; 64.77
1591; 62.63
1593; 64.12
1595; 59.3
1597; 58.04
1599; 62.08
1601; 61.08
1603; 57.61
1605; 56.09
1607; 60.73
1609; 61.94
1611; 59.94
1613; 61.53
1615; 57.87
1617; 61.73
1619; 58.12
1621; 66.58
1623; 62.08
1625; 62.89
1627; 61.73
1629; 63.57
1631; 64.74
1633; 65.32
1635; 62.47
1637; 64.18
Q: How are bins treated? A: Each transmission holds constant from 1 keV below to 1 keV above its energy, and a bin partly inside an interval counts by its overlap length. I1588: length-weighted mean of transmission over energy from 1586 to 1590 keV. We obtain 65.1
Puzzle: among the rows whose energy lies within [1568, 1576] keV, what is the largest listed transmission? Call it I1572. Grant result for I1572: 57.08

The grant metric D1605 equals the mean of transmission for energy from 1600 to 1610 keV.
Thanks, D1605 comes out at 59.5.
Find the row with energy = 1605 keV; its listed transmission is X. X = 56.09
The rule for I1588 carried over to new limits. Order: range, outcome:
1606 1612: 60.9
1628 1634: 64.5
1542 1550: 56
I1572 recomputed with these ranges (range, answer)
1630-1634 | 65.32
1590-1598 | 64.12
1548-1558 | 59.92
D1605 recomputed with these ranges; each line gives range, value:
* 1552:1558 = 54.9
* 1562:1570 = 56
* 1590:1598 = 61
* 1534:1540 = 56.9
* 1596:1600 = 60.1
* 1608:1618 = 60.6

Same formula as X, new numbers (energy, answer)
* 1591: 62.63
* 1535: 56.87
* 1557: 52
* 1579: 57.18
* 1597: 58.04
